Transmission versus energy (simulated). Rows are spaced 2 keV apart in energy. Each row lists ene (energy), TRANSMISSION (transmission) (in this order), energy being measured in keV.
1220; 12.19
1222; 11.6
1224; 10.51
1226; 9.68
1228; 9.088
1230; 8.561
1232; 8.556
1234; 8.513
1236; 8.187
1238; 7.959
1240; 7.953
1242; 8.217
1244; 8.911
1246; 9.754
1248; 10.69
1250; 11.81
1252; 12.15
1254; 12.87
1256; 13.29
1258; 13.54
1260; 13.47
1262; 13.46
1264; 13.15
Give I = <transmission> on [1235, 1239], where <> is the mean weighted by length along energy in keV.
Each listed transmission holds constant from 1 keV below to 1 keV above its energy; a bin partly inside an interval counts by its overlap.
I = 8.07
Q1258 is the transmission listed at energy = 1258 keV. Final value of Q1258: 13.54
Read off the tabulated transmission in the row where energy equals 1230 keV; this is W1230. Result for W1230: 8.561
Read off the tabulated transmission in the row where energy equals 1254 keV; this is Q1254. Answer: 12.87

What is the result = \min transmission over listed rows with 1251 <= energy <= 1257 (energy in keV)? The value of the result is 12.15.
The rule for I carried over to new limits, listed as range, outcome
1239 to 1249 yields 9.11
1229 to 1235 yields 8.54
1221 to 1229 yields 10.2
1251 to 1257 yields 12.8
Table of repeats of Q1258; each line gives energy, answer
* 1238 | 7.959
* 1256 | 13.29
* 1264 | 13.15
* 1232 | 8.556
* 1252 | 12.15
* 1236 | 8.187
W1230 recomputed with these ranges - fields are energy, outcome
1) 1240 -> 7.953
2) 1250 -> 11.81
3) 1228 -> 9.088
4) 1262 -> 13.46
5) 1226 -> 9.68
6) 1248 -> 10.69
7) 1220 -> 12.19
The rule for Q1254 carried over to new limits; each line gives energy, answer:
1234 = 8.513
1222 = 11.6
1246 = 9.754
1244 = 8.911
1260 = 13.47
